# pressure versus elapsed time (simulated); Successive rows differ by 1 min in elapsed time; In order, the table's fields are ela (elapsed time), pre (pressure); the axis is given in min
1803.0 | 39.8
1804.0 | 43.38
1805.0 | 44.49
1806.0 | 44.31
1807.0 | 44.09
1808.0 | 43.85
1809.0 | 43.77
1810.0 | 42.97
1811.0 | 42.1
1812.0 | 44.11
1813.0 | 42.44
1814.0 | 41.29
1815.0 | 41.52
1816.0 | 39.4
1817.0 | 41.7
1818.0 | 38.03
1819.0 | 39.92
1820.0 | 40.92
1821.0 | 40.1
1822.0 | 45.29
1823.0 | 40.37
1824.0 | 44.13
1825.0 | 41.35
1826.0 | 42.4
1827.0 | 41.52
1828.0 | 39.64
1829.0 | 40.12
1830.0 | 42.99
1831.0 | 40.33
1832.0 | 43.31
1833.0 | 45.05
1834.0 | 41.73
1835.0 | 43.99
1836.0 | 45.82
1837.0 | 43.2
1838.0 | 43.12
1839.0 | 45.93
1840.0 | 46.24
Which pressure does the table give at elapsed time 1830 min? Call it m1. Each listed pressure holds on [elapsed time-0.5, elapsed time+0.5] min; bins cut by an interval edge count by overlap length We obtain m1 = 42.99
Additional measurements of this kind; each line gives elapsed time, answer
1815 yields 41.52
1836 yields 45.82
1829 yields 40.12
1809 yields 43.77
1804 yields 43.38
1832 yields 43.31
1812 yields 44.11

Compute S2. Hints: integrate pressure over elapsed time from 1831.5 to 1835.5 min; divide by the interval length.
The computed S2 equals 43.5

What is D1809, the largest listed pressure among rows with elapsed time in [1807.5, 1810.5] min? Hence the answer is 43.85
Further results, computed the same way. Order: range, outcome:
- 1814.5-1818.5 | 41.7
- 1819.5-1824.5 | 45.29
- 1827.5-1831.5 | 42.99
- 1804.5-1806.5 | 44.49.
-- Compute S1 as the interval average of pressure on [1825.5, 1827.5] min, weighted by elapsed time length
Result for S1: 42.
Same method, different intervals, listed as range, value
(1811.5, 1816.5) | 41.8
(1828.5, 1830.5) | 41.6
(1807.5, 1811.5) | 43.2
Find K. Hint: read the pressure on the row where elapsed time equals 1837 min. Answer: 43.2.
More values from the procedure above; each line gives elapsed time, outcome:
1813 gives 42.44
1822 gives 45.29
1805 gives 44.49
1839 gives 45.93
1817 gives 41.7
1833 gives 45.05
